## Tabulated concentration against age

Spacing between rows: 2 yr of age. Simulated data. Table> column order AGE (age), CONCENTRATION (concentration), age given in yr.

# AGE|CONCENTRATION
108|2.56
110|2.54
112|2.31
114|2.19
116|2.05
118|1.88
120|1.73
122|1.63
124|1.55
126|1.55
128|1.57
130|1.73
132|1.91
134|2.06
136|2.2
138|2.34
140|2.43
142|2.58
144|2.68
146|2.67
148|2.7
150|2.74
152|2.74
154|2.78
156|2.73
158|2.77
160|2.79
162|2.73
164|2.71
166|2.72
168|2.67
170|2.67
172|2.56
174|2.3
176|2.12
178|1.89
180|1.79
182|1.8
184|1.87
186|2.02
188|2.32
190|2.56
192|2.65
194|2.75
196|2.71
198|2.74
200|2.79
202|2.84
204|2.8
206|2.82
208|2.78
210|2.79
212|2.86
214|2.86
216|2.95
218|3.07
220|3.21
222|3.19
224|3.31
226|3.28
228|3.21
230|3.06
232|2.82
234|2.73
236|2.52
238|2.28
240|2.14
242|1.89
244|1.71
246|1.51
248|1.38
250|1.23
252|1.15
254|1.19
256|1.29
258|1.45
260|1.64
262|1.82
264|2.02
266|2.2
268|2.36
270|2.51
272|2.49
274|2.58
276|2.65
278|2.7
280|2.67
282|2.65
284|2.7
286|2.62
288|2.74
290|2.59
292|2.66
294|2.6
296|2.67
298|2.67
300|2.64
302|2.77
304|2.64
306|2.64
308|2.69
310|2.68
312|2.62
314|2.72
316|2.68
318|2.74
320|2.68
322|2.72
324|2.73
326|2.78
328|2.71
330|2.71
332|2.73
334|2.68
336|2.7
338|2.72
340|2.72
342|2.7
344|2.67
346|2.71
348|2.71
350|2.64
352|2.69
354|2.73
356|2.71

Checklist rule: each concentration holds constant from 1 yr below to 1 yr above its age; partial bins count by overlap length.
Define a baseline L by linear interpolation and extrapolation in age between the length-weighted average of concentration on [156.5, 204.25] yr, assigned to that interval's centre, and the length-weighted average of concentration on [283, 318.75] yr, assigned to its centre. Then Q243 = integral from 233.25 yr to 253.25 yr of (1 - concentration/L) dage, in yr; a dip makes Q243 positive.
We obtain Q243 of 5.8 yr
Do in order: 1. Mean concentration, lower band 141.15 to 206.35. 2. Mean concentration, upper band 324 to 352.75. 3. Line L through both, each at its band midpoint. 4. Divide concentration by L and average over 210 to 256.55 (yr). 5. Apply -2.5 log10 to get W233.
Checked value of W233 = 0.08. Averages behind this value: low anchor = 2.54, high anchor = 2.71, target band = 2.4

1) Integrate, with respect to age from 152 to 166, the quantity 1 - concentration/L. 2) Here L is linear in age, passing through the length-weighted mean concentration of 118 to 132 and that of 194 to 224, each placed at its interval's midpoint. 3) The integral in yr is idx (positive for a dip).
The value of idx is -3.8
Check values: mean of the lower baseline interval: 1.67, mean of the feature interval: 2.75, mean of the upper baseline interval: 2.9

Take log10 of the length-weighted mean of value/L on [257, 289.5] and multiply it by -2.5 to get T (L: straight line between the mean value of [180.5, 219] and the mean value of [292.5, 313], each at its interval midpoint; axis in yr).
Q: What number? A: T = 0.12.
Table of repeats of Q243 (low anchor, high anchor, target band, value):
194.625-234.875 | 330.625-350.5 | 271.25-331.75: 2.19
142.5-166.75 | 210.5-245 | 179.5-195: 2.89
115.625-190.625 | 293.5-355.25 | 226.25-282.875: 8.34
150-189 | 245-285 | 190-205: -2.84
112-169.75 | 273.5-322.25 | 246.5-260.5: 6.77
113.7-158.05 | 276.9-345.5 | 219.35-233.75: -3.94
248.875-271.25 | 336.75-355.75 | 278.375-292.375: -4.57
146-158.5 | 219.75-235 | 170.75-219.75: 6.84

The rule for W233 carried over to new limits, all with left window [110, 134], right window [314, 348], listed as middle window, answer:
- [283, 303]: -0.045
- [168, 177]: -0.179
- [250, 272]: 0.345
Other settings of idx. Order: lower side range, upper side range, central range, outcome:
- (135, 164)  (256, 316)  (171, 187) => 3.44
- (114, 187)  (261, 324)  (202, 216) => -2.51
